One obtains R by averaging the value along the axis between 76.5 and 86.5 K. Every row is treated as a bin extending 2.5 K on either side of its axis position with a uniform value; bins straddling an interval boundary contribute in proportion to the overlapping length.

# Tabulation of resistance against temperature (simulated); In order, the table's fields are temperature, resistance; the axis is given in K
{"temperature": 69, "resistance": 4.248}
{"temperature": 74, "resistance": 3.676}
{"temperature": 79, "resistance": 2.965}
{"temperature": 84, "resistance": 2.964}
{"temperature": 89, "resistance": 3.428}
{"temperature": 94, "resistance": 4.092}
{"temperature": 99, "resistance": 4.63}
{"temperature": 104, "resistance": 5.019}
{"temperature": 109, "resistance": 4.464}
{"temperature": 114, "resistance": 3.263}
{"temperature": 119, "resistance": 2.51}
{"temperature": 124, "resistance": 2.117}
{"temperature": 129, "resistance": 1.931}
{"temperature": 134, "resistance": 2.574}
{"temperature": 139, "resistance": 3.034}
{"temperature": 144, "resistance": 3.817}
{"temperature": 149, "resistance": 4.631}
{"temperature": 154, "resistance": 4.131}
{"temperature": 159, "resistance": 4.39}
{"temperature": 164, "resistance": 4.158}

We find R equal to 2.96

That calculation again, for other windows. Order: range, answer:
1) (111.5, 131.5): 2.46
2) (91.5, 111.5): 4.55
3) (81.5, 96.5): 3.49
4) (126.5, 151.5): 3.2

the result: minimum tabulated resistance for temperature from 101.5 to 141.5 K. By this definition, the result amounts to 1.931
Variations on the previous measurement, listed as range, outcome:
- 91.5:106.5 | 4.092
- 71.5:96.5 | 2.964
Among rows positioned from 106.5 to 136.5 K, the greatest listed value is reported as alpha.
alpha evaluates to 4.464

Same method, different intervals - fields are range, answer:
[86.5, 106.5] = 5.019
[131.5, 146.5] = 3.817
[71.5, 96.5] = 4.092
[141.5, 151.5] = 4.631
